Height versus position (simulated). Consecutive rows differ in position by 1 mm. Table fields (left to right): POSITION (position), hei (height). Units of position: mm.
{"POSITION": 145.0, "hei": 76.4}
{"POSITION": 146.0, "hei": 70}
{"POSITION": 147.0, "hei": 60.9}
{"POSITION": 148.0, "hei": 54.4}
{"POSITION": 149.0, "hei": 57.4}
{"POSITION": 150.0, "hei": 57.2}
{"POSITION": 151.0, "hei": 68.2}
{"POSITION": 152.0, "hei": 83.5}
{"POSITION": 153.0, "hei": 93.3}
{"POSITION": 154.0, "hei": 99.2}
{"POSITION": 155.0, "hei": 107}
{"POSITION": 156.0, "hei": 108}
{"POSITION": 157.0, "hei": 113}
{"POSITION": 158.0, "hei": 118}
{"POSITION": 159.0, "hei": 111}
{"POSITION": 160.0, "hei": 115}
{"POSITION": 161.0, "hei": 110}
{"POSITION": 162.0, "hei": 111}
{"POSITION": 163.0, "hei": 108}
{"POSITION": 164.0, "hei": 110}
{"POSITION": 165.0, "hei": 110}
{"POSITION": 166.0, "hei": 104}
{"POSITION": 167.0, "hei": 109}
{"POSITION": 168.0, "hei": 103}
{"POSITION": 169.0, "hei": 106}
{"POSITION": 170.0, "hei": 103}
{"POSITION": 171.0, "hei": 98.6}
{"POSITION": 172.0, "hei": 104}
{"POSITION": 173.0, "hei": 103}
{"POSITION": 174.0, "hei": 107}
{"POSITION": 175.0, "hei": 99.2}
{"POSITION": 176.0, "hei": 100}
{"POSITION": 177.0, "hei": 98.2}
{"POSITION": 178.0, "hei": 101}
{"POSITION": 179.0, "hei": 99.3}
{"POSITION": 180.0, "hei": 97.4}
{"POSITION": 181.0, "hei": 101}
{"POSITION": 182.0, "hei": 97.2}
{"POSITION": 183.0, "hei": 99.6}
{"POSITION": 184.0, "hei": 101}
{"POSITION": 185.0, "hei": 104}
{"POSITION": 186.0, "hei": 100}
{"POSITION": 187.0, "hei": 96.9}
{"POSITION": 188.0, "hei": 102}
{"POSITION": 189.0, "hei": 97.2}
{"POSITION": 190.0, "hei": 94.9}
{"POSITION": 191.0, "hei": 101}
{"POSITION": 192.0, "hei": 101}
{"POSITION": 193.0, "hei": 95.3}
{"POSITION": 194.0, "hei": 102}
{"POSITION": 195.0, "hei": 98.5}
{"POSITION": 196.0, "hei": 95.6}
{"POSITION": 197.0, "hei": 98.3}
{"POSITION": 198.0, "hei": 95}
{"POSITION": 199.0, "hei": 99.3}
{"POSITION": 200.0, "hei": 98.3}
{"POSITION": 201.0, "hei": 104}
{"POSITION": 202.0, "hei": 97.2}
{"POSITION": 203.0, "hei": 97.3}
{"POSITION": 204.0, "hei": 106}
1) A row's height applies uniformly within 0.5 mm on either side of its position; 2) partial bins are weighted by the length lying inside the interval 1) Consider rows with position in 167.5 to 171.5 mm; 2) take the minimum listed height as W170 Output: 98.6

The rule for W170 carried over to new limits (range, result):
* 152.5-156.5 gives 93.3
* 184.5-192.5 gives 94.9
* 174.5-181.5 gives 97.4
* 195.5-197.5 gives 95.6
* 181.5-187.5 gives 96.9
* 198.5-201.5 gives 98.3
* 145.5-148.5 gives 54.4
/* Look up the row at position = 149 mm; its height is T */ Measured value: 57.4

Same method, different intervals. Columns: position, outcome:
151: 68.2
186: 100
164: 110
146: 70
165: 110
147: 60.9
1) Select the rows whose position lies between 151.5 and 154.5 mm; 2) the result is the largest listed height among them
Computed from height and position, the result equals 99.2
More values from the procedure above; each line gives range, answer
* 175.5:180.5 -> 101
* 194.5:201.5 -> 104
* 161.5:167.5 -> 111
